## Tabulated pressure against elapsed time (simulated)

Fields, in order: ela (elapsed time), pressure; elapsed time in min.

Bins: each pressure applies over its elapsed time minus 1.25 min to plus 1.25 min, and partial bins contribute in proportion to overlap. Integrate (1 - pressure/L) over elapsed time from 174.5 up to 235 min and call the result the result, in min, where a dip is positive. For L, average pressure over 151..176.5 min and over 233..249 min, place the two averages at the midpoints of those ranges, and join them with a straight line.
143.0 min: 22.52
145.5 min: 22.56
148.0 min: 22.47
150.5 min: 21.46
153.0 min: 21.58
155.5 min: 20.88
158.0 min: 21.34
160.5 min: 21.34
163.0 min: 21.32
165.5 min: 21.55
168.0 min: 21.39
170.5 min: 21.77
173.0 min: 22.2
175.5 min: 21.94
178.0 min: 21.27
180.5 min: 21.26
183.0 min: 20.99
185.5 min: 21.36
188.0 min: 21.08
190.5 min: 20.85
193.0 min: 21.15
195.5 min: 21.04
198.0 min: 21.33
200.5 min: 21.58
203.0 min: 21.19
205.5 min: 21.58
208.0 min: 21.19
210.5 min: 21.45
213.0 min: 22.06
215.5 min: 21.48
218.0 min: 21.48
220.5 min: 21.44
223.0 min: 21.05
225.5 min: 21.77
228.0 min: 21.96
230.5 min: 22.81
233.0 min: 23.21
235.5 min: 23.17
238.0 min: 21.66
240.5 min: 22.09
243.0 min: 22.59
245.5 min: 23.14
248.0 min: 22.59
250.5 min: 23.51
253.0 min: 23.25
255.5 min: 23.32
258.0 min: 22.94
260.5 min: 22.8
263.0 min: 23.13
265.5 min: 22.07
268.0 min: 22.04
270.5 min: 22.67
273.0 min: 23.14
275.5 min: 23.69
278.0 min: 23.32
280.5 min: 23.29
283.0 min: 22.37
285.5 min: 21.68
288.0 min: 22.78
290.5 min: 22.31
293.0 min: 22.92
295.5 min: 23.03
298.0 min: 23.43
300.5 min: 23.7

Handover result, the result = 1.51 min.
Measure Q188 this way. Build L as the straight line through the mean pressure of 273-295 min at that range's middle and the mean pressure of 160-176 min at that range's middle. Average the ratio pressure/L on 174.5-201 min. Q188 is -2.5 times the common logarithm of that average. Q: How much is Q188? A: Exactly 0.03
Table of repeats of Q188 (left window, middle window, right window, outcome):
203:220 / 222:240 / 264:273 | -0.02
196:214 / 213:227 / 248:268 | 0.02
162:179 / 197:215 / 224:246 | 0.03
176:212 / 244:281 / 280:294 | -0.04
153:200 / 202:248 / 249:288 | 0.01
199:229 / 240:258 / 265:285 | -0.03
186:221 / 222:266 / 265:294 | -0.03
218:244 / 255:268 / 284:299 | -0.02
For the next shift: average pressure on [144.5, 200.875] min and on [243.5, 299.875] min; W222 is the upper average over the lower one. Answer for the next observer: 1.07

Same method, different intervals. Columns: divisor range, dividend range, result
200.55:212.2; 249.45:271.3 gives 1.07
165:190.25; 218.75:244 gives 1.03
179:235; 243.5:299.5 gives 1.06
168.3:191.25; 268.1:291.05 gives 1.06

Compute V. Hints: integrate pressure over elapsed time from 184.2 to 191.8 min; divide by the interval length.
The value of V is 21.1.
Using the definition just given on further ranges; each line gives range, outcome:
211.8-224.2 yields 21.5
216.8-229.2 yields 21.5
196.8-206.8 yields 21.4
